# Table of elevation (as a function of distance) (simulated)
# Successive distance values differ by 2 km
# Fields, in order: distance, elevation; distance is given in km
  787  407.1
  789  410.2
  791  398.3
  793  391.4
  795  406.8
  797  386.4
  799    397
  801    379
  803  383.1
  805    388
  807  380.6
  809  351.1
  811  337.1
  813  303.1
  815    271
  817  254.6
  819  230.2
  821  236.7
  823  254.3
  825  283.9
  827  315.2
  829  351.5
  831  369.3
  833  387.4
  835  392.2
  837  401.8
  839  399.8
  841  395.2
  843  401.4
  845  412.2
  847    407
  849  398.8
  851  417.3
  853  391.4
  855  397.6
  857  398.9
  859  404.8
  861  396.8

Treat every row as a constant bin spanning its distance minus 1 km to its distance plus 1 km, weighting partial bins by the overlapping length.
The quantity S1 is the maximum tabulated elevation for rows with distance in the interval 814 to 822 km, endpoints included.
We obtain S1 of 271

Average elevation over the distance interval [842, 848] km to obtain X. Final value 407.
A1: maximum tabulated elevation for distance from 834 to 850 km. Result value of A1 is 412.2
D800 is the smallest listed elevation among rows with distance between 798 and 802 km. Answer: 379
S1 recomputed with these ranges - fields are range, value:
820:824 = 254.3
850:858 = 417.3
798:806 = 397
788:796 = 410.2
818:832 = 369.3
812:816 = 303.1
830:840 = 401.8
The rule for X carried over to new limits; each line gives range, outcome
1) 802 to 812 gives 368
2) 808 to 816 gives 316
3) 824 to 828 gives 300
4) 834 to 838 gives 397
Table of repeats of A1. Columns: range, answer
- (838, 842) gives 399.8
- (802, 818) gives 388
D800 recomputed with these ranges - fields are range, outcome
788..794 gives 391.4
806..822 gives 230.2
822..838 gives 254.3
